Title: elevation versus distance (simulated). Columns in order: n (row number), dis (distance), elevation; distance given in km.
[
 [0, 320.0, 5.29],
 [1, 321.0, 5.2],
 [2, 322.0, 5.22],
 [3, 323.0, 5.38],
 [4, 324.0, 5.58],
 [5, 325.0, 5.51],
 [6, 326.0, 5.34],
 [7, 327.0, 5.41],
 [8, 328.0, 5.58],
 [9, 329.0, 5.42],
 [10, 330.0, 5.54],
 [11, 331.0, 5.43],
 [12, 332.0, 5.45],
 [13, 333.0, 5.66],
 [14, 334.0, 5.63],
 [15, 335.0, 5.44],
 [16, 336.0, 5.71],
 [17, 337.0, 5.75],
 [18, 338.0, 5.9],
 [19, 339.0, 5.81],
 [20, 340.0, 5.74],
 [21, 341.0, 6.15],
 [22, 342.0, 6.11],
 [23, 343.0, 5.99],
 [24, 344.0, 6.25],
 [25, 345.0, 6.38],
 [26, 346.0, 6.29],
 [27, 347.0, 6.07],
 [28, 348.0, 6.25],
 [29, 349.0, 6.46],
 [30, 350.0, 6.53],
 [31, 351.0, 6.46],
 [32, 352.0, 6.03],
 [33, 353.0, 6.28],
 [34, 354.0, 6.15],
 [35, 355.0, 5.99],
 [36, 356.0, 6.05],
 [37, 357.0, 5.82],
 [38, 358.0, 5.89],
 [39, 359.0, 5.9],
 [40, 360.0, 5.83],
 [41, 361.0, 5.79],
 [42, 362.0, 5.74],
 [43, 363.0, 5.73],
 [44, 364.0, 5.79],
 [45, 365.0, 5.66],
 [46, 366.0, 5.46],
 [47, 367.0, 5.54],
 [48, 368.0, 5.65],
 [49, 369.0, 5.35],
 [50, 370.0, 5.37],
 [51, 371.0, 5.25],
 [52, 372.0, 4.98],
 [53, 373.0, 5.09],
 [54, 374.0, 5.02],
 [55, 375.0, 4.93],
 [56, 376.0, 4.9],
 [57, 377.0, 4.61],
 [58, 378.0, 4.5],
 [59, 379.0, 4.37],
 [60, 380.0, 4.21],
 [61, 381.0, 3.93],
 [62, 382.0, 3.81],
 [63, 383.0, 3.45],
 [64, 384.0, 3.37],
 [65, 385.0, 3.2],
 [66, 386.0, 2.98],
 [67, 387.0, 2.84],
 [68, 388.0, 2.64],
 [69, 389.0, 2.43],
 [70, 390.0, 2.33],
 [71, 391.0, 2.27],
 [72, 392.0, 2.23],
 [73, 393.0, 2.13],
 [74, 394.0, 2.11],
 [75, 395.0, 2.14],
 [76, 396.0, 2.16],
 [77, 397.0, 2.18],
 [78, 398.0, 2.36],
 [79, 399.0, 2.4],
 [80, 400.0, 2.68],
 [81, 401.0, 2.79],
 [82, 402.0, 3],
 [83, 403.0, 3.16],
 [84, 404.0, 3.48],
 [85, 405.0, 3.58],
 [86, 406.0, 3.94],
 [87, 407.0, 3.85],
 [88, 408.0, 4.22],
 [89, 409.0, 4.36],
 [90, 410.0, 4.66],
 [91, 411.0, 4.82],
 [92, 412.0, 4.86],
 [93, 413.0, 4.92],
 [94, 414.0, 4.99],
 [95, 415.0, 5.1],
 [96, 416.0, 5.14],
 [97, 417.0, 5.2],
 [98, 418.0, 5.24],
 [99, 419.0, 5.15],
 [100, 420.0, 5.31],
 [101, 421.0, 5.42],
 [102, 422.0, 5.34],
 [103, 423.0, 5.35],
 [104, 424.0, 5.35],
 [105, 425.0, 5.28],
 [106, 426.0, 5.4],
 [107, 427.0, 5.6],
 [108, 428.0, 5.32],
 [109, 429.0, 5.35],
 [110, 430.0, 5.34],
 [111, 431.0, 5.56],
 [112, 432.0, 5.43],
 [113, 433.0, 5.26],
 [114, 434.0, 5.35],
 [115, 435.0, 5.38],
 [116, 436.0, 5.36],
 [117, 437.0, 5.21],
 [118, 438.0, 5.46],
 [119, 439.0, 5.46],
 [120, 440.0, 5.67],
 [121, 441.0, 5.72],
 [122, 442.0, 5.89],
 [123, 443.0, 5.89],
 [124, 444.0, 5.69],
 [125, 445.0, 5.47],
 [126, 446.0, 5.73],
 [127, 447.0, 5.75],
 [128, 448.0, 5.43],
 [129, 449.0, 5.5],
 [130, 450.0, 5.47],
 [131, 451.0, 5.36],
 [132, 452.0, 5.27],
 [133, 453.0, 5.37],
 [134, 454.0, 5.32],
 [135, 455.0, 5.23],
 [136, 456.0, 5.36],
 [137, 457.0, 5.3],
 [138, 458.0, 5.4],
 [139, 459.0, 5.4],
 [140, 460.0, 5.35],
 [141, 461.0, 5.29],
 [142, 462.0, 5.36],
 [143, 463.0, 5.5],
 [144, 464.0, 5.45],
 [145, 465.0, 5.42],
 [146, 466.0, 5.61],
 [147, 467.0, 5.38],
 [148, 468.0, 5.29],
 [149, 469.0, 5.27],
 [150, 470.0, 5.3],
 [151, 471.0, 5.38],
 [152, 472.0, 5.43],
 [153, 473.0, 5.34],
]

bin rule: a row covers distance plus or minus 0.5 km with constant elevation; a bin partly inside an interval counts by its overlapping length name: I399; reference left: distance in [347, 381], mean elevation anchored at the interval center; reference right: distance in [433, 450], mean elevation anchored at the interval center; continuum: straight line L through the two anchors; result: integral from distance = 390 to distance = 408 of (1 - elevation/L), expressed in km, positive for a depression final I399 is 9.0 km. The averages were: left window 5.55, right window 5.55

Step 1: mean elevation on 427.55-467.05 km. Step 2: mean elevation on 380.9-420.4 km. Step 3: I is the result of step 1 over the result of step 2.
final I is 1.5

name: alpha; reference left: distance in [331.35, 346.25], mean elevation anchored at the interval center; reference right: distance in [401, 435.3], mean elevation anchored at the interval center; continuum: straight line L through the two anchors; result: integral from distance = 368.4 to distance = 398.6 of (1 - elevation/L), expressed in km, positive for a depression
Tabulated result 9.9 km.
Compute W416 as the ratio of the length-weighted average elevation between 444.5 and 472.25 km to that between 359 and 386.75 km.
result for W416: 1.12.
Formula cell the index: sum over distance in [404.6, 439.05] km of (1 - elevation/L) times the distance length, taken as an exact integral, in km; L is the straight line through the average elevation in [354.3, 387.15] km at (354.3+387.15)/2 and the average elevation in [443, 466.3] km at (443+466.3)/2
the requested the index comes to 1.2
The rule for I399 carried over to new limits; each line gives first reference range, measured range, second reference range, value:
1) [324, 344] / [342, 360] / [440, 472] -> -1.6 km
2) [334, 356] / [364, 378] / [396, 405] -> -2.1 km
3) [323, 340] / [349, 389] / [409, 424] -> 2.5 km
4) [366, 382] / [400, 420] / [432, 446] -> 3.6 km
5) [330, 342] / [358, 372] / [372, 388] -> -3.0 km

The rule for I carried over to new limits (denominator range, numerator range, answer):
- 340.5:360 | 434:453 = 0.90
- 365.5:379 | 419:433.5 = 1.05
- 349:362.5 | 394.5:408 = 0.49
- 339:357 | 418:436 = 0.87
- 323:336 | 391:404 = 0.45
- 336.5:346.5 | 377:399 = 0.49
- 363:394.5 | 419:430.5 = 1.31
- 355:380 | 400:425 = 0.84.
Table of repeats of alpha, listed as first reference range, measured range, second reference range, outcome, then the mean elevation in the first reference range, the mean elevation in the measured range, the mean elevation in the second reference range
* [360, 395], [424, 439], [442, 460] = -0.7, 4.22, 5.38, 5.48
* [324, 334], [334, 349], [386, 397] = -3.5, 5.49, 5.99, 2.35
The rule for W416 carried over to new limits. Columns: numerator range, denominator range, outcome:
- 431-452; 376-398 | 1.80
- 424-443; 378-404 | 1.89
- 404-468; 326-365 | 0.89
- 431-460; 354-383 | 1.04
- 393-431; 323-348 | 0.74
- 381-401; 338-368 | 0.44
